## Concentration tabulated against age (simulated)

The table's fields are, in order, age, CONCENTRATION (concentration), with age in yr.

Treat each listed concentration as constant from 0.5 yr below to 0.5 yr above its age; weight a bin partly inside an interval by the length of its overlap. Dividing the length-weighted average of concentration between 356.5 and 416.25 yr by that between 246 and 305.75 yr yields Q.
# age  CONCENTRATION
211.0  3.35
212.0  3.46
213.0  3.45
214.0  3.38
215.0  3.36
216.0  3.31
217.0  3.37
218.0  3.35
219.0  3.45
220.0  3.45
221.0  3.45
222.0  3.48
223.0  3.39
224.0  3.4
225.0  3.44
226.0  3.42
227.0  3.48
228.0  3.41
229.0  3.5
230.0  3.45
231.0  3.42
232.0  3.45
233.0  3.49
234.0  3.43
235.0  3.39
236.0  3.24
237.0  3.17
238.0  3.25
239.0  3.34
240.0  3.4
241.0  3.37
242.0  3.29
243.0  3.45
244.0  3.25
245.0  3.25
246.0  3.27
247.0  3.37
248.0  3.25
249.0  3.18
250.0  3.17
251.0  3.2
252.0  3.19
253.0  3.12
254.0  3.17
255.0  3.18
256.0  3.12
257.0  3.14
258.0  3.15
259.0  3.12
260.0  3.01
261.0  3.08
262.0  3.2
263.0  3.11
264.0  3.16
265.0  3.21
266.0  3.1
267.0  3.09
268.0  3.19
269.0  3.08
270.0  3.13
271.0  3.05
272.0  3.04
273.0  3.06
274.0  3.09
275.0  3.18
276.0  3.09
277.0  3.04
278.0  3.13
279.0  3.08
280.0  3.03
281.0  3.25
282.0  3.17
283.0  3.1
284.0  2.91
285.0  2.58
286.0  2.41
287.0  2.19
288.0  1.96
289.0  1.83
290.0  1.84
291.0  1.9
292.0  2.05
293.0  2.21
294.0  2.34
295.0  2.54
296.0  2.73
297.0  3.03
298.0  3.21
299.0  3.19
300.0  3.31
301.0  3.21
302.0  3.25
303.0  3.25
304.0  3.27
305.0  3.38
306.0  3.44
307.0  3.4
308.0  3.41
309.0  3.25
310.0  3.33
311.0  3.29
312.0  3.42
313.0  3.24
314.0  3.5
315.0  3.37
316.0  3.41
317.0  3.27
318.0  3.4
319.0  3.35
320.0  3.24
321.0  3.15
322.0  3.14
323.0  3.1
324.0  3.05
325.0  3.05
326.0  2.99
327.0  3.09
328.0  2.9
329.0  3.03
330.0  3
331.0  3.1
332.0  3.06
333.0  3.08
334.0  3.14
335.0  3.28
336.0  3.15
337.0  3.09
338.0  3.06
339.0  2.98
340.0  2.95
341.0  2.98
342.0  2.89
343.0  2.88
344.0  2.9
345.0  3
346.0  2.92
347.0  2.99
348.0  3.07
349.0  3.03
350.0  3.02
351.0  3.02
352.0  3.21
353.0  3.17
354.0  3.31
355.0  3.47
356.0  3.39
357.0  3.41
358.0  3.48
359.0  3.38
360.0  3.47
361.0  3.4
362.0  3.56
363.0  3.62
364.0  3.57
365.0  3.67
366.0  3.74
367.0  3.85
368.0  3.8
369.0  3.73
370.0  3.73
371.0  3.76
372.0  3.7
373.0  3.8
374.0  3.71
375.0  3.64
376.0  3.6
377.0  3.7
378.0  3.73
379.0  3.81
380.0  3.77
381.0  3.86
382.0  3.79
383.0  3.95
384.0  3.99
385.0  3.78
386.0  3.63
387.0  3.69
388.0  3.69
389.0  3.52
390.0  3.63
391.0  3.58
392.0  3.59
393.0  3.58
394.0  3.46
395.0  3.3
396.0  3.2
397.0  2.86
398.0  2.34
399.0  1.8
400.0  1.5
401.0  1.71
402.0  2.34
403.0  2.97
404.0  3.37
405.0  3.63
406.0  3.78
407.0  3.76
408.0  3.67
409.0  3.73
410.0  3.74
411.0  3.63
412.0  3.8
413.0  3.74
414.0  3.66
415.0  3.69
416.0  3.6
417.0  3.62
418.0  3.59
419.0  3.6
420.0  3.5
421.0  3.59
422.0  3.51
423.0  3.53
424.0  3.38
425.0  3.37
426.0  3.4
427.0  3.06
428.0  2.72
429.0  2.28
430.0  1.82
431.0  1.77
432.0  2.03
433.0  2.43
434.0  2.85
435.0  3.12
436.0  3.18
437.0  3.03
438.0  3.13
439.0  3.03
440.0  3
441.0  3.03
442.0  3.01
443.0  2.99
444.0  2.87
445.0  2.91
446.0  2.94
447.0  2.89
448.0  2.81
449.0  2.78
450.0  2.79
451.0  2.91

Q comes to 1.18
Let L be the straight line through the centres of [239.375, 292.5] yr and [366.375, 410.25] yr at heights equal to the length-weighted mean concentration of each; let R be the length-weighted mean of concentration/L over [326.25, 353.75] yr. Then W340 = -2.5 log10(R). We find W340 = 0.08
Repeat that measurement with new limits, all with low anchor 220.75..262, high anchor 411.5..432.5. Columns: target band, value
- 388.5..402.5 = 0.118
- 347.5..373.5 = -0.078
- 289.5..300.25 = 0.266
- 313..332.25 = 0.028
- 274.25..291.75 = 0.217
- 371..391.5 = -0.158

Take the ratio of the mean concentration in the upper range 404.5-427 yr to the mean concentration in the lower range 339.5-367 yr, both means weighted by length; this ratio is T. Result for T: 1.11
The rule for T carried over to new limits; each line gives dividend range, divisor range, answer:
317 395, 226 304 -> 1.10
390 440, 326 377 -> 0.95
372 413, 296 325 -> 1.05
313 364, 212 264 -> 0.96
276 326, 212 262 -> 0.90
